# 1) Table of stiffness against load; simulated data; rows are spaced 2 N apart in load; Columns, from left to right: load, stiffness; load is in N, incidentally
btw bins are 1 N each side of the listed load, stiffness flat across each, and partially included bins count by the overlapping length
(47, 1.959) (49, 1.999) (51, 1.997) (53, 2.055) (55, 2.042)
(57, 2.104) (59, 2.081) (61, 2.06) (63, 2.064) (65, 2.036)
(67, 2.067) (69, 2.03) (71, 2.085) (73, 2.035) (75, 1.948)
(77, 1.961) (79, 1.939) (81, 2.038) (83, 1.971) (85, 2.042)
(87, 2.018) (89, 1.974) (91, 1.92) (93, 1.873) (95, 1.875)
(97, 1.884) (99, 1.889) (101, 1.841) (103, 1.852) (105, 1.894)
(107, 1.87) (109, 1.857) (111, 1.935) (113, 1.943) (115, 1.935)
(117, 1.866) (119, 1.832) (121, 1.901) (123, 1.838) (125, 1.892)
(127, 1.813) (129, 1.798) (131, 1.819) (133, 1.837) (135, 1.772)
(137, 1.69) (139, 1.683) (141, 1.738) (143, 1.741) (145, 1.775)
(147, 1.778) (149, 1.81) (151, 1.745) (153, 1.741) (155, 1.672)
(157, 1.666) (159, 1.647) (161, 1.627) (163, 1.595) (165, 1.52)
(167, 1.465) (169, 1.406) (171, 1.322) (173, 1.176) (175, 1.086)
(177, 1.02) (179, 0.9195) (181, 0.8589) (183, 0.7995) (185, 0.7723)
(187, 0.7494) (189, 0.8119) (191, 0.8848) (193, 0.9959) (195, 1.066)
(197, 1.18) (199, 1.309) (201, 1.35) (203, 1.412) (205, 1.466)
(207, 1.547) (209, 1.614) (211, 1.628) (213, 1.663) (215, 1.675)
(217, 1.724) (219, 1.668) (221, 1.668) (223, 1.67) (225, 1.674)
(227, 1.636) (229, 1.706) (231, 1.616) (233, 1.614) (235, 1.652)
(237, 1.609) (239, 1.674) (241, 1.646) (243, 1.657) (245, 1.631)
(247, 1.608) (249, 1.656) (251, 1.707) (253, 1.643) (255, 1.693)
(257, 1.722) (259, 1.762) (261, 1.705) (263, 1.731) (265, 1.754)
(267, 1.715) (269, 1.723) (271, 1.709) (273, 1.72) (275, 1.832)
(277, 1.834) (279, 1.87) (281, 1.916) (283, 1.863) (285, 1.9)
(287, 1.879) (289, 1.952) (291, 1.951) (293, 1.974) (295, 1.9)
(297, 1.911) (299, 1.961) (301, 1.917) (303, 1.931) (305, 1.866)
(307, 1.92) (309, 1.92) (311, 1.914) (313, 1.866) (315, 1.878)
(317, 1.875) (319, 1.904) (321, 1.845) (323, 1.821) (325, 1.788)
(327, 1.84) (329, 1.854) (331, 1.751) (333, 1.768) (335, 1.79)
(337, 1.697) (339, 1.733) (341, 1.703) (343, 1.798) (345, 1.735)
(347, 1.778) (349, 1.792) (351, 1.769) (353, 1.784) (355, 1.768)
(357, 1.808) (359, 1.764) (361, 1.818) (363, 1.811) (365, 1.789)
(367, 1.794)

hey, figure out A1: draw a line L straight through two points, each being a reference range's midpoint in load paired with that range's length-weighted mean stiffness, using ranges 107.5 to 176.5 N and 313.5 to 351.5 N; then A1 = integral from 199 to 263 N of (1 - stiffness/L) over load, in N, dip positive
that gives 4.2 N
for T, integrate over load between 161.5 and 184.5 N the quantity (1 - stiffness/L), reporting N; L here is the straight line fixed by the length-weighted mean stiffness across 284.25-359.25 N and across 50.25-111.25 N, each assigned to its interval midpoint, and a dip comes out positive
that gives 8.7 N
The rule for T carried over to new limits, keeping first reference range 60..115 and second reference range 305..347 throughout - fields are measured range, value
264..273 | 0.6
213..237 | 2.8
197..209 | 3.0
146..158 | 1.2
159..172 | 2.8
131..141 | 0.9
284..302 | -0.9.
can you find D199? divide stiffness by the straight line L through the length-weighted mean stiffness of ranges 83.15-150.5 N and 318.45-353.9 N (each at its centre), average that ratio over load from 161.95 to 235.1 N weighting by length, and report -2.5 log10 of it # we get 0.33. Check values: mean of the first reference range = 1.85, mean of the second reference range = 1.78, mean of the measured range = 1.35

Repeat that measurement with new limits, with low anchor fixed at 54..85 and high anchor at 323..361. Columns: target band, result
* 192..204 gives 0.49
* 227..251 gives 0.14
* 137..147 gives 0.13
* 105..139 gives 0.08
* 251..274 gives 0.08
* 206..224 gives 0.15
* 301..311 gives -0.06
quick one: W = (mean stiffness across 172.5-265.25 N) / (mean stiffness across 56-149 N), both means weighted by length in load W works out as 0.8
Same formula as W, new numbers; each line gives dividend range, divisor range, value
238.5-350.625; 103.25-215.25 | 1.18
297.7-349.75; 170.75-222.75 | 1.47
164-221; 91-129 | 0.67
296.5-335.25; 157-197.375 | 1.61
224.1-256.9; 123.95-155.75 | 0.93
